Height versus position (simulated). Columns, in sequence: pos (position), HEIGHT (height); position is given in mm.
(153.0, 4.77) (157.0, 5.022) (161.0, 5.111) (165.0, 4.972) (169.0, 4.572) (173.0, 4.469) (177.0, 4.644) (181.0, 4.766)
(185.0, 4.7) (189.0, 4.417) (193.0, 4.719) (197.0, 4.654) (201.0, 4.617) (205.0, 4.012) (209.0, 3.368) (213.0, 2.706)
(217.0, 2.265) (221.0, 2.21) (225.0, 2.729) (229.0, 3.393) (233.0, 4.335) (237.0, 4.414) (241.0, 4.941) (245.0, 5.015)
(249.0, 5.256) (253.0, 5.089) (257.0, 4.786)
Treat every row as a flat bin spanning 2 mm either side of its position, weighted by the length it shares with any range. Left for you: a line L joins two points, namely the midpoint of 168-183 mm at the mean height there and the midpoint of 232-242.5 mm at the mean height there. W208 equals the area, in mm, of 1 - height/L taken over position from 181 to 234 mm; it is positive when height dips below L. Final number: 10.0 mm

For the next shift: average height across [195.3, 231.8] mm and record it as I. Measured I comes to 3.34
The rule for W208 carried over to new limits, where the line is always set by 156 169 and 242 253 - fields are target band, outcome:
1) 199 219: 6.5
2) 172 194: 1.7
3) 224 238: 3.7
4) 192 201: 0.6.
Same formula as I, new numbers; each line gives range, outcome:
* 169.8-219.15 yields 4.12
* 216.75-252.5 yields 3.97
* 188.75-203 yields 4.62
